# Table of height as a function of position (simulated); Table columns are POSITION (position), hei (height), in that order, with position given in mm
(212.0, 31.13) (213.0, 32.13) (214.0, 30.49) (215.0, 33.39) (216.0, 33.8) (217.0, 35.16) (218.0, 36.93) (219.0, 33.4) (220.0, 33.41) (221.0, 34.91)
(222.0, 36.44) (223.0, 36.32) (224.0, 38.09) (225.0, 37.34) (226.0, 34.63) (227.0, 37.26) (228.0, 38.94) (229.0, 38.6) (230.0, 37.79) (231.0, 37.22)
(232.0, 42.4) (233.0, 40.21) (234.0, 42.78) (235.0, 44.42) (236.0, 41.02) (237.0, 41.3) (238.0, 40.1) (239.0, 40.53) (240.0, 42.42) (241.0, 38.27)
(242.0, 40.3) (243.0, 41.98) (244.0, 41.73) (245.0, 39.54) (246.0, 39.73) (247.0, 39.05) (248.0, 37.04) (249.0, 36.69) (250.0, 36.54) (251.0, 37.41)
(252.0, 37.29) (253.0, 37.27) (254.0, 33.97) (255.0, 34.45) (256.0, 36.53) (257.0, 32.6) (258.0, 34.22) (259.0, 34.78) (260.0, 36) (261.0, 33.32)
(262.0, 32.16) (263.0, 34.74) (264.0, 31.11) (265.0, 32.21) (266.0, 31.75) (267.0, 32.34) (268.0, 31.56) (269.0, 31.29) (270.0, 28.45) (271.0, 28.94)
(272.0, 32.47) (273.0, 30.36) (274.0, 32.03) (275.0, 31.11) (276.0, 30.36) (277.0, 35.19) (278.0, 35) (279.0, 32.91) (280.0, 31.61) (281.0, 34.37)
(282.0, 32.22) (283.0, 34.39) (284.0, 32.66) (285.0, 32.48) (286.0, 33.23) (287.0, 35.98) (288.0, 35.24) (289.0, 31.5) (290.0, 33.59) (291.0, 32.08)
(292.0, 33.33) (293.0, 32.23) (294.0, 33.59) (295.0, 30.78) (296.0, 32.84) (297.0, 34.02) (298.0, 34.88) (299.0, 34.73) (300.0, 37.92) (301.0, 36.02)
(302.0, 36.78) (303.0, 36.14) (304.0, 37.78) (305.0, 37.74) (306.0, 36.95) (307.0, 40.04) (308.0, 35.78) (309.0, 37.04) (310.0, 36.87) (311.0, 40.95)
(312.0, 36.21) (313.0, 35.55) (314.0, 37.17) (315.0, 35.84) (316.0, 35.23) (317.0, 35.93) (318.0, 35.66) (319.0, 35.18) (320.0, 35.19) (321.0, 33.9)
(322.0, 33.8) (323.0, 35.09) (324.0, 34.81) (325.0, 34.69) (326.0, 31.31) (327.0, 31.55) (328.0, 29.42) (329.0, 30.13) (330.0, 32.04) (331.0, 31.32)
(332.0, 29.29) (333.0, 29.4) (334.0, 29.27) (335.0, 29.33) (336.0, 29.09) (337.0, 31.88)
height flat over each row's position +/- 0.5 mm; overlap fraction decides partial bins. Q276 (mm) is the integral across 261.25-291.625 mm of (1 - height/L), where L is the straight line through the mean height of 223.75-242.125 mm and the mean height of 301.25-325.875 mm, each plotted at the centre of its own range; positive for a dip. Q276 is 4.3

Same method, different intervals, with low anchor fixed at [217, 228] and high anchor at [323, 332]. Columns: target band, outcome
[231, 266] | -2.67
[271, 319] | -2.03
